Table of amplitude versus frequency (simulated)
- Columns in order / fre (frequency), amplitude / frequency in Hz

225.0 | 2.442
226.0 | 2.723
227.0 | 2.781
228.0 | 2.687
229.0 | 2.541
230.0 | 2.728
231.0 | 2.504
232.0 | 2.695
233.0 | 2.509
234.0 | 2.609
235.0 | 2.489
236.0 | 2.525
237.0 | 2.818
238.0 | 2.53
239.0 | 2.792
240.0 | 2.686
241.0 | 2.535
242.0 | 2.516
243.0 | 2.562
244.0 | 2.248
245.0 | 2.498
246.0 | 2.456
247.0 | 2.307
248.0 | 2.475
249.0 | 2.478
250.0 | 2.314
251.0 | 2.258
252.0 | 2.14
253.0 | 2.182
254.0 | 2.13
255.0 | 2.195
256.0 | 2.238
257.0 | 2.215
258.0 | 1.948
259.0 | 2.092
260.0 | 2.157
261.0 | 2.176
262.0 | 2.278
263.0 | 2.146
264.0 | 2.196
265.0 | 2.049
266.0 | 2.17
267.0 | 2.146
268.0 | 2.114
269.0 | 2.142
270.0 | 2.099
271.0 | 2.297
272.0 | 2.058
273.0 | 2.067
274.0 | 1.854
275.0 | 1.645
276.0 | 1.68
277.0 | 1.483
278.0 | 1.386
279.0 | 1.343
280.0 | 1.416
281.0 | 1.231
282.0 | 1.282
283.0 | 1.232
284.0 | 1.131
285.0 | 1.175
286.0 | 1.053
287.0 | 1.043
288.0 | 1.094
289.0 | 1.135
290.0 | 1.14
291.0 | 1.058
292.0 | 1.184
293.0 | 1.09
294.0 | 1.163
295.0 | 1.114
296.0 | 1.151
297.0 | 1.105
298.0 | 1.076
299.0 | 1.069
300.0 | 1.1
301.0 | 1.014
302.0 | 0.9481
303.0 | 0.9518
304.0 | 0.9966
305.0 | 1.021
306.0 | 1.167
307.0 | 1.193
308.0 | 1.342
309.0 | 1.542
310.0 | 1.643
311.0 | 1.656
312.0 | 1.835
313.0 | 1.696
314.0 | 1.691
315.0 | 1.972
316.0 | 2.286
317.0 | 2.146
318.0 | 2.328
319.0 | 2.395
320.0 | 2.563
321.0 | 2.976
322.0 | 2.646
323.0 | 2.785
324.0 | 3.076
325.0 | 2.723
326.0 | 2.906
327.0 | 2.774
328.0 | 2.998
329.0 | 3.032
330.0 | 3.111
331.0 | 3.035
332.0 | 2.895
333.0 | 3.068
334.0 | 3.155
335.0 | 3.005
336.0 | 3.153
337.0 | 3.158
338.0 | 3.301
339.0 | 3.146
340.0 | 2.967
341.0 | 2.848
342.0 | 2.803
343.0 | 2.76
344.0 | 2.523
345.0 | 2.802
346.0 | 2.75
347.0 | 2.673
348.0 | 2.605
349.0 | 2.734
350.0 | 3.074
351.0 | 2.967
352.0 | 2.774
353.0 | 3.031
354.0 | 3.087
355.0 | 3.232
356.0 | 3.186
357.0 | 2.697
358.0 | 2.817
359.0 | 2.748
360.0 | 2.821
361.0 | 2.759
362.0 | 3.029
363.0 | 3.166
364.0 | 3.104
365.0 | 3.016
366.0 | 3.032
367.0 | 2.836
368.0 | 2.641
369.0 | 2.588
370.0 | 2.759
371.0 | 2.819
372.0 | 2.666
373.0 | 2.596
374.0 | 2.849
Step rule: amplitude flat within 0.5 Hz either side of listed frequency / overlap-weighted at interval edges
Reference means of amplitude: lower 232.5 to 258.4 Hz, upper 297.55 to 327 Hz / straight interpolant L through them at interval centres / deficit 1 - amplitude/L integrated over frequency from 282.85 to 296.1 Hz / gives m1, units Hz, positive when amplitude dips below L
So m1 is 5.9 Hz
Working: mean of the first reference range 2.41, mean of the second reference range 1.84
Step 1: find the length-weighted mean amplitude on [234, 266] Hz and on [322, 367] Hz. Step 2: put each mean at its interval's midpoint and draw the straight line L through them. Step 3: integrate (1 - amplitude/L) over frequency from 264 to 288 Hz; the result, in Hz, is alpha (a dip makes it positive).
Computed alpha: 8.1 Hz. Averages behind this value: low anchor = 2.34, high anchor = 2.93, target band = 1.66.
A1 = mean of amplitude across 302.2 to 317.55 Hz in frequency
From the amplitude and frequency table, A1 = 1.53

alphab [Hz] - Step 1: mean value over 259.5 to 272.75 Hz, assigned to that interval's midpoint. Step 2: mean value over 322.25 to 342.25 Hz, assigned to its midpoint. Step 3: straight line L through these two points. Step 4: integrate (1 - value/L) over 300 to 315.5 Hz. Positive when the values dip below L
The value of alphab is 7.6 Hz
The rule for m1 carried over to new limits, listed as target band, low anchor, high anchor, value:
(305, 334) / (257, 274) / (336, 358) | 3.68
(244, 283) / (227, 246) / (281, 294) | -4.62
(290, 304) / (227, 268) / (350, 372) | 8.22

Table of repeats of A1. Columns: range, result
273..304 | 1.22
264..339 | 1.89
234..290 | 2.01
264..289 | 1.63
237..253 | 2.46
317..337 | 2.86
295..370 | 2.44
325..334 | 2.97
